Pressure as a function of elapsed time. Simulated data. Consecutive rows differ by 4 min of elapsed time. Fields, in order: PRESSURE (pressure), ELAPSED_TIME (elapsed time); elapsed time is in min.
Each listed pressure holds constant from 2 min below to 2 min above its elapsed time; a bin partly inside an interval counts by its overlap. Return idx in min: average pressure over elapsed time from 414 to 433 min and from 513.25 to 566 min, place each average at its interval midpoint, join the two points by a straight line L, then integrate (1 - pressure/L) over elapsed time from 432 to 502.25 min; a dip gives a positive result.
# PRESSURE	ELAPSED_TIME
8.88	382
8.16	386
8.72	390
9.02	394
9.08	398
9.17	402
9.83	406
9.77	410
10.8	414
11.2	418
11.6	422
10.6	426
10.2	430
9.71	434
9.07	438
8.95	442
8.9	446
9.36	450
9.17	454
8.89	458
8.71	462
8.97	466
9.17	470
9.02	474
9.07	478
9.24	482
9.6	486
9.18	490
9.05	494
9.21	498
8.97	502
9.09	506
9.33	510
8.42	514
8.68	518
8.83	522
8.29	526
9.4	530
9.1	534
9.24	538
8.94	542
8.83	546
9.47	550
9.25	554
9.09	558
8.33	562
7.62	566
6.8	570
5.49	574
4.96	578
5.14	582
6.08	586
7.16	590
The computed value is 6.6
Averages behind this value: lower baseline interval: 10.8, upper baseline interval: 8.88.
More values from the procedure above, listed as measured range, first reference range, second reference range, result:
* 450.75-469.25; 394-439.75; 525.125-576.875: 1.0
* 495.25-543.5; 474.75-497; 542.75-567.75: 0.3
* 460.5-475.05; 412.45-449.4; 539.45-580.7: 0.7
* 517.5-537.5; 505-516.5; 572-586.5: -2.2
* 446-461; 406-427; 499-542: 1.5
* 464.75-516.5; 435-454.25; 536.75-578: -2.3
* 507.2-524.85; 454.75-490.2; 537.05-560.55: 0.6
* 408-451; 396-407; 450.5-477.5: -4.0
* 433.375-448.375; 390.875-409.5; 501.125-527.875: 0.0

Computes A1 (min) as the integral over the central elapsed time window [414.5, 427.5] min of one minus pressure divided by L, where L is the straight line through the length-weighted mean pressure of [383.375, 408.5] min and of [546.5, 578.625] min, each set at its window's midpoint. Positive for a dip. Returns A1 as -3.4 min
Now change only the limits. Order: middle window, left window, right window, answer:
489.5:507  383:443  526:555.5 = 0.4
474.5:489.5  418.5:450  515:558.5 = 0.3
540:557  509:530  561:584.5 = -4.0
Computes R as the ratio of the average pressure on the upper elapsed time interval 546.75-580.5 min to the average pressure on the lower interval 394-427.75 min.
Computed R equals 0.75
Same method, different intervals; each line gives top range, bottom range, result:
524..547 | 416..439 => 0.86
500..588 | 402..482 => 0.85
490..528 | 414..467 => 0.92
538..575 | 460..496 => 0.91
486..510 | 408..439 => 0.88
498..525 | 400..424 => 0.86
